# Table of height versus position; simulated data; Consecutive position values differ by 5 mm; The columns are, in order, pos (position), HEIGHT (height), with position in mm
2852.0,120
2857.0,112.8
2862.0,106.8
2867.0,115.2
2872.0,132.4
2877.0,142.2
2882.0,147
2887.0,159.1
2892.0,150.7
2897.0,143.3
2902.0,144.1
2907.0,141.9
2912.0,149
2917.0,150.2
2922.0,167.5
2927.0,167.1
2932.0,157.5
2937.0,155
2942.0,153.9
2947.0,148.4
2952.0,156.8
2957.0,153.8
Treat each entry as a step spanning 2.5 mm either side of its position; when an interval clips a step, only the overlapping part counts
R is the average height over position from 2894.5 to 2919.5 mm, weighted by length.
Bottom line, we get 146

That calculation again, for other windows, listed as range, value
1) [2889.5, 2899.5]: 147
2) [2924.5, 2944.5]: 158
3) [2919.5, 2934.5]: 164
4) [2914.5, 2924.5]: 159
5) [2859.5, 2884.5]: 129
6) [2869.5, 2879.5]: 137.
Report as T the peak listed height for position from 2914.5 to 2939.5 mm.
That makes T 167.5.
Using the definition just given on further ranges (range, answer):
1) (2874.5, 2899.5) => 159.1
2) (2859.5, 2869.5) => 115.2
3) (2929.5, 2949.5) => 157.5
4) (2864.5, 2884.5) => 147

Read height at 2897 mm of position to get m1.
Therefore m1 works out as 143.3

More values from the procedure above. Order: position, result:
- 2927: 167.1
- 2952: 156.8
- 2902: 144.1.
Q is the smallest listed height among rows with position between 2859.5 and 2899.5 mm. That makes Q 106.8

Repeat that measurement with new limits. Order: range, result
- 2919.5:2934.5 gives 157.5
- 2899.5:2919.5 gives 141.9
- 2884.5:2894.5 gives 150.7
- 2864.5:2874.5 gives 115.2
